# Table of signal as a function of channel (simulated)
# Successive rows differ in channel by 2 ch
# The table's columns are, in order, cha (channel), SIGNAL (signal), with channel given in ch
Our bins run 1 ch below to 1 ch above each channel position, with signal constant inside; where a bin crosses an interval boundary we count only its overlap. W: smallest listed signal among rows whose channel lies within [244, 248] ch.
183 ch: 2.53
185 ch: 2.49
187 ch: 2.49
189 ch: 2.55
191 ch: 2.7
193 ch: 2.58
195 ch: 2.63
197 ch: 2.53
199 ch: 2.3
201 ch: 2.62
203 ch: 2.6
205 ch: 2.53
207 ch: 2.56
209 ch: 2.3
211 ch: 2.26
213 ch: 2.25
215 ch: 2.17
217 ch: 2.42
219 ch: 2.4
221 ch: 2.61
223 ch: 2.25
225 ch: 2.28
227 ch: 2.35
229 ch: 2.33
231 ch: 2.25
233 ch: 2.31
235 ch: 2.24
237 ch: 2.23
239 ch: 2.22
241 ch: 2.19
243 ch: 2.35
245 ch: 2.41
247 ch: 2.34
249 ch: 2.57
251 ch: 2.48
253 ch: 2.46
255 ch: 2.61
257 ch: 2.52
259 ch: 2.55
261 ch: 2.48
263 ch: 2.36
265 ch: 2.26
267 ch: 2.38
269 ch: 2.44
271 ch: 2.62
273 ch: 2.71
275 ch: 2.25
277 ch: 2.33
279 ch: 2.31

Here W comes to 2.34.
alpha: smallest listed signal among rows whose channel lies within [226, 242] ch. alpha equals 2.19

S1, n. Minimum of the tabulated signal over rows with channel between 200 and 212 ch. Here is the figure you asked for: 2.26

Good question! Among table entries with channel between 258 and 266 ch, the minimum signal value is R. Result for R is 2.26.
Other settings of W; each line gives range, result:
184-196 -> 2.49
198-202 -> 2.3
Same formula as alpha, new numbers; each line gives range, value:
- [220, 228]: 2.25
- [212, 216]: 2.17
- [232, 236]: 2.24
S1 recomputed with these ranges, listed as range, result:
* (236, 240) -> 2.22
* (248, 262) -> 2.46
